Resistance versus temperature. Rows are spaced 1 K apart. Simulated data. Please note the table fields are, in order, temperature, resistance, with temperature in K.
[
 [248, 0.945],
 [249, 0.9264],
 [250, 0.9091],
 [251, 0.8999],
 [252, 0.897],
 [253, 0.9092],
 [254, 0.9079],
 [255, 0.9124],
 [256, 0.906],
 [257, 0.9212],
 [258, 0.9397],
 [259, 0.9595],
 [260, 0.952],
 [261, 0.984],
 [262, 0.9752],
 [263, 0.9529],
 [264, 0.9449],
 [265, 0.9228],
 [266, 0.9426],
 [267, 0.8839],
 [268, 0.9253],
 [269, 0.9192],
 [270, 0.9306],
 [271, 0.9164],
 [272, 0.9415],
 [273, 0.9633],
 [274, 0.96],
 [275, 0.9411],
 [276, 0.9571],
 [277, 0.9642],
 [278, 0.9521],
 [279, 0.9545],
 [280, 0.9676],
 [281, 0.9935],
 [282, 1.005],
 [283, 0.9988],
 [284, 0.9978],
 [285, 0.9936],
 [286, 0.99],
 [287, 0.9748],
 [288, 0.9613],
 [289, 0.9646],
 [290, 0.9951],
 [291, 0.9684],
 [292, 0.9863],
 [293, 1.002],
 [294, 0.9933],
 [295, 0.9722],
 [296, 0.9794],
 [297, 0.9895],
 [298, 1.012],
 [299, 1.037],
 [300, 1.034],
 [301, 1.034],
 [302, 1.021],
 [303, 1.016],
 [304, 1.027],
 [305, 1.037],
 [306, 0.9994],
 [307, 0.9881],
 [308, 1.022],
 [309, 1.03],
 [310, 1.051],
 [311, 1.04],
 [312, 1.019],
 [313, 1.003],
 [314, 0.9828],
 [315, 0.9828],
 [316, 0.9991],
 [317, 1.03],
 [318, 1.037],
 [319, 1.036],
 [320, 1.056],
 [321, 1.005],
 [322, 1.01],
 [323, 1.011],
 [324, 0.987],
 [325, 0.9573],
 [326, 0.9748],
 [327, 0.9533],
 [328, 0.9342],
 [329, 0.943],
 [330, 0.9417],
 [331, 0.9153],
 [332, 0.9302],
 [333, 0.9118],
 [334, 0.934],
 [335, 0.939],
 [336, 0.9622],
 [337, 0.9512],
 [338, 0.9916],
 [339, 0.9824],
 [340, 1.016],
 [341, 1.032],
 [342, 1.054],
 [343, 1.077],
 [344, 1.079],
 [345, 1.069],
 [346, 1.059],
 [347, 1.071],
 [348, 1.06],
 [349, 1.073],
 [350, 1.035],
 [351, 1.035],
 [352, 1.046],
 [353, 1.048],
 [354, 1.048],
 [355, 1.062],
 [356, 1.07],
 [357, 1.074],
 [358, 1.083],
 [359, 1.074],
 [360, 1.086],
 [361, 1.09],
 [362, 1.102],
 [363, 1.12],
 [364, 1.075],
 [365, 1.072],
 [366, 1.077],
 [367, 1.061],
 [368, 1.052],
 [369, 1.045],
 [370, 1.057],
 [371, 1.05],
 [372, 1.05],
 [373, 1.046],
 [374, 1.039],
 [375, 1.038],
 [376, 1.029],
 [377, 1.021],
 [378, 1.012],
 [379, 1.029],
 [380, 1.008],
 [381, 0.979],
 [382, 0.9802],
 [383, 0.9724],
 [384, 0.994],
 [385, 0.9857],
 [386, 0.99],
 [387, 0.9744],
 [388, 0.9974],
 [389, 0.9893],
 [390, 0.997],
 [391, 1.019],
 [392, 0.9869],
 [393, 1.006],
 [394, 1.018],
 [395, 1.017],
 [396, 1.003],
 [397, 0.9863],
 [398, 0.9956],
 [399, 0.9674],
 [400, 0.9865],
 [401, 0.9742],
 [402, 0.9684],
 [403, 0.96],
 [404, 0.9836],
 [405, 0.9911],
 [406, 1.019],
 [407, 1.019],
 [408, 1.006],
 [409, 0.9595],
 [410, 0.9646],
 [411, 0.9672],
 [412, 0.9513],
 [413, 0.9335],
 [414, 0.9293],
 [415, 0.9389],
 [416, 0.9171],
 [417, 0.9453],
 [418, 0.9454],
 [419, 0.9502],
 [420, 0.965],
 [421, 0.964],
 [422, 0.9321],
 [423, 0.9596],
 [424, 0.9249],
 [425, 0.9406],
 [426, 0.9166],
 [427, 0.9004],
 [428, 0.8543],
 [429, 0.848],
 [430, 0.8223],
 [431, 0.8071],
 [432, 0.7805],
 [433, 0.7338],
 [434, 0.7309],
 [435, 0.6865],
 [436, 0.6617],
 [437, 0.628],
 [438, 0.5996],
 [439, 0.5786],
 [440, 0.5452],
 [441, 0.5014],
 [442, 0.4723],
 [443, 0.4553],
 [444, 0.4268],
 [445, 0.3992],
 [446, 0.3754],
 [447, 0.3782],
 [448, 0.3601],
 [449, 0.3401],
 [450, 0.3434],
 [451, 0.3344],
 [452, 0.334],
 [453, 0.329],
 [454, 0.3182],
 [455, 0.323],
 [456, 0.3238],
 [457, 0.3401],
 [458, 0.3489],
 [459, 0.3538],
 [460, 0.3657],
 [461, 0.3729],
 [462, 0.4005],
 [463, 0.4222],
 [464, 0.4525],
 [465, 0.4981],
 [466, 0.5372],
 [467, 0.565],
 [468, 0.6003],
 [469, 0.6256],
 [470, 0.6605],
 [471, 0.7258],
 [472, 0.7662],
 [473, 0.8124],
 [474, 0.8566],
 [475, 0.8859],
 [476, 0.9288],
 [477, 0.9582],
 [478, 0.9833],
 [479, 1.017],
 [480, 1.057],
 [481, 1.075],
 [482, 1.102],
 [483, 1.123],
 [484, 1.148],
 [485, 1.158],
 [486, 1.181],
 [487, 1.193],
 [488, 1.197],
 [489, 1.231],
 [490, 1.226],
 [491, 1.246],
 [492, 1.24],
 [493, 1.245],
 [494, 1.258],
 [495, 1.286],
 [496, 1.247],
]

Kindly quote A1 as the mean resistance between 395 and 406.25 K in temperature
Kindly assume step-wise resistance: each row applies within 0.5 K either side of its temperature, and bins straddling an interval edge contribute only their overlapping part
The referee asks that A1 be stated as 0.986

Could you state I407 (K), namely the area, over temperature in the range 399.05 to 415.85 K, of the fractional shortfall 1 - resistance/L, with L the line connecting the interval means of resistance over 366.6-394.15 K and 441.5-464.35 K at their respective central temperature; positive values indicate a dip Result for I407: -4.3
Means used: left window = 1.02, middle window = 0.971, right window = 0.372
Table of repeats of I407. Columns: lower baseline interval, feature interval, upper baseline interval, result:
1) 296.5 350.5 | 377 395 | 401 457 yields -3.34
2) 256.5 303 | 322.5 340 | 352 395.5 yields 0.87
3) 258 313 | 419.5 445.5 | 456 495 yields 4.30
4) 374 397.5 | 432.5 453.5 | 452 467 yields 1.92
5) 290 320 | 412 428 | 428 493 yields -3.26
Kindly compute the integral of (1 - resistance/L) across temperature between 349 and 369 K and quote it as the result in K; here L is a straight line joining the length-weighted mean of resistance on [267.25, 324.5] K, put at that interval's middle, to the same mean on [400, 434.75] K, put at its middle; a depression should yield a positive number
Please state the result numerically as -2.35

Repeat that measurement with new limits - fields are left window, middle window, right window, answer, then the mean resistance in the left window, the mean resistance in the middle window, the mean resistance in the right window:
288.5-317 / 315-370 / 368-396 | -0.80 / 1.01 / 1.02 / 1.01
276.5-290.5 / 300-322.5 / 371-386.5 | -0.69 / 0.979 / 1.02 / 1.01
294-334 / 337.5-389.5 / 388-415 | -2.73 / 0.997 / 1.04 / 0.984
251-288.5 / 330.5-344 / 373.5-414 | -0.11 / 0.949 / 0.98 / 0.992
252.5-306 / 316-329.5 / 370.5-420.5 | -0.27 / 0.968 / 0.995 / 0.989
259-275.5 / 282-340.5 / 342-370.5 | 0.66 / 0.942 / 0.992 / 1.07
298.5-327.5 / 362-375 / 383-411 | -0.84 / 1.01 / 1.06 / 0.99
